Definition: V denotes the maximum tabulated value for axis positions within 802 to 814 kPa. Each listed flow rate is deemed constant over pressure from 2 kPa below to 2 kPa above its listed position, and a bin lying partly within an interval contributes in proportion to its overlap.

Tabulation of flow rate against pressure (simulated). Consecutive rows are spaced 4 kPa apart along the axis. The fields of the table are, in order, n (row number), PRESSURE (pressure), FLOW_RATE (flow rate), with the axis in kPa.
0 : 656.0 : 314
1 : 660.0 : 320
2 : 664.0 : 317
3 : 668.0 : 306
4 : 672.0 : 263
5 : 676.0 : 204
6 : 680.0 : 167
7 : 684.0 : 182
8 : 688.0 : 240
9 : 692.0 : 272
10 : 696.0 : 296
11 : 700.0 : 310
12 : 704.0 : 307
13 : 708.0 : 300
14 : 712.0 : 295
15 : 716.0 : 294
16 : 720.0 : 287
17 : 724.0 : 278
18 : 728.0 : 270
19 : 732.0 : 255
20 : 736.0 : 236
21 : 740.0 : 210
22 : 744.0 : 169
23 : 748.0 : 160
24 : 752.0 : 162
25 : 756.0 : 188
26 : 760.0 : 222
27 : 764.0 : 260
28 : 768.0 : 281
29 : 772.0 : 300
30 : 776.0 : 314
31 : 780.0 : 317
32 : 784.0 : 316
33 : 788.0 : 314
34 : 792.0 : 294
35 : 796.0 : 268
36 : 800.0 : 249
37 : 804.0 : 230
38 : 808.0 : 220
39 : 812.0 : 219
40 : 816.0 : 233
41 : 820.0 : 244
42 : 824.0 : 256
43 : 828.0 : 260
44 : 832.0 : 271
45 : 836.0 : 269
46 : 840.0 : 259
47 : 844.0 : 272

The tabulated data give 230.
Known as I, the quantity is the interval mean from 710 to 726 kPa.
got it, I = 288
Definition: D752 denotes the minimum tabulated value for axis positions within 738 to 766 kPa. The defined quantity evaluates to 160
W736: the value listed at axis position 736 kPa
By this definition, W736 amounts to 236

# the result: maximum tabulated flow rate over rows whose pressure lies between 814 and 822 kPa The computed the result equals 244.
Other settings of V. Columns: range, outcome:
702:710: 307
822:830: 260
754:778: 314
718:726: 287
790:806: 294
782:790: 316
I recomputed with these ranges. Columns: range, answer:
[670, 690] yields 211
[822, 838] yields 264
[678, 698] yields 231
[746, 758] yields 170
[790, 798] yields 281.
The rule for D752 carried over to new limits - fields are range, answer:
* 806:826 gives 219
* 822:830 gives 256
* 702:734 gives 255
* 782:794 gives 294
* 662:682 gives 167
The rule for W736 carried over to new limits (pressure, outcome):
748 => 160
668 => 306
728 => 270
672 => 263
